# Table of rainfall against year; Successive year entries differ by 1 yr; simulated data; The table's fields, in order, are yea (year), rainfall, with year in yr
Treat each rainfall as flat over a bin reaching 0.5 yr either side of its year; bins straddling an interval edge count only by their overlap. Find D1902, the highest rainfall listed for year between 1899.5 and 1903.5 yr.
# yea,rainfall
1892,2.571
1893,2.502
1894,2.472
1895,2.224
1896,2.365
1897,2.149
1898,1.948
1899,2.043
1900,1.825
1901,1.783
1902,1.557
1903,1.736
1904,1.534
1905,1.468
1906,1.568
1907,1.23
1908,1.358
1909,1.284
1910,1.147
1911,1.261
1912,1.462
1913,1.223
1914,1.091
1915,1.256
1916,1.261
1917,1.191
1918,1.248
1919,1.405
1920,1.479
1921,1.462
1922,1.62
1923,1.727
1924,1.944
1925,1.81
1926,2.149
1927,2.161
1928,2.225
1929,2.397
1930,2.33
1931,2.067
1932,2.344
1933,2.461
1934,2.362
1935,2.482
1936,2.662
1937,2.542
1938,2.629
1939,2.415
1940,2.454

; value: 1.825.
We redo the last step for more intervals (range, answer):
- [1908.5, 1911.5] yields 1.284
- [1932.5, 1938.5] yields 2.662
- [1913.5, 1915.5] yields 1.256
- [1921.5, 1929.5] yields 2.397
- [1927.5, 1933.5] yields 2.461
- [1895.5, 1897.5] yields 2.365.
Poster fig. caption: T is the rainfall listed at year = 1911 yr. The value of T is 1.261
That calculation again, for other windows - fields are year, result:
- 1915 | 1.256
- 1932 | 2.344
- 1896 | 2.365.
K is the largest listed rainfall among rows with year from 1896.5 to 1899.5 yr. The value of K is 2.149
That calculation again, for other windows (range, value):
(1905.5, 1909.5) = 1.568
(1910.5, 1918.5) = 1.462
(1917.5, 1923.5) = 1.727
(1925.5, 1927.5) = 2.161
